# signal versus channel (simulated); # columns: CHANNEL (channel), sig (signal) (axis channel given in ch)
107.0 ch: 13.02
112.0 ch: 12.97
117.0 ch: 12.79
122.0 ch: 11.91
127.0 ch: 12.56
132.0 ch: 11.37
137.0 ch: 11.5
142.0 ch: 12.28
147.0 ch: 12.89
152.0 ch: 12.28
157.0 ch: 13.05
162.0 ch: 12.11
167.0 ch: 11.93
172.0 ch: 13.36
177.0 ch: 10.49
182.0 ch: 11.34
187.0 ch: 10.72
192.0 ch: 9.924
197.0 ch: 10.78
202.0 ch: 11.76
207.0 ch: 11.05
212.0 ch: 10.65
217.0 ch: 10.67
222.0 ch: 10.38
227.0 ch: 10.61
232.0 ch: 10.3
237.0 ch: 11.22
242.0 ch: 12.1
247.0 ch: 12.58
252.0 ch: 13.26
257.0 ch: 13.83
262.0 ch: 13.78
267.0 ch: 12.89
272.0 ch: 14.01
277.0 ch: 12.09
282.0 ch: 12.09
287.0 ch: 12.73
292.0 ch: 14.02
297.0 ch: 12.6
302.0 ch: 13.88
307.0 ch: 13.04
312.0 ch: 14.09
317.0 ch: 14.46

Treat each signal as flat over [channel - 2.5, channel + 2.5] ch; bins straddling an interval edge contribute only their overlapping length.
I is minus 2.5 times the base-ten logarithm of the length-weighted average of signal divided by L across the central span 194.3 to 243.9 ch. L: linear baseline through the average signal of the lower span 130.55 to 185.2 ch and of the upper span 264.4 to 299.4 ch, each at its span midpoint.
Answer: 0.144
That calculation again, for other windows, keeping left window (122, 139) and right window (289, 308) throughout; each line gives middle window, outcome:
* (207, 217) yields 0.171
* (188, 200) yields 0.187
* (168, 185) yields 0.049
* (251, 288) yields 0.002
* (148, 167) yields -0.032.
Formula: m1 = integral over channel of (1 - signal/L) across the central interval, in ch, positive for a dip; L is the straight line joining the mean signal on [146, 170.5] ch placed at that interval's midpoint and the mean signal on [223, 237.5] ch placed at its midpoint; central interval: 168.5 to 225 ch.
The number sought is 2.20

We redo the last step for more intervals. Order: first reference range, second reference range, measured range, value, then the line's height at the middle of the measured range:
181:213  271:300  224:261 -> -0.3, 11.9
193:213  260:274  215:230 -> 1.6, 11.8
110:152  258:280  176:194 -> 2.8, 12.6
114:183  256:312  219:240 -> 3.5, 12.8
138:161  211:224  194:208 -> -0.2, 11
